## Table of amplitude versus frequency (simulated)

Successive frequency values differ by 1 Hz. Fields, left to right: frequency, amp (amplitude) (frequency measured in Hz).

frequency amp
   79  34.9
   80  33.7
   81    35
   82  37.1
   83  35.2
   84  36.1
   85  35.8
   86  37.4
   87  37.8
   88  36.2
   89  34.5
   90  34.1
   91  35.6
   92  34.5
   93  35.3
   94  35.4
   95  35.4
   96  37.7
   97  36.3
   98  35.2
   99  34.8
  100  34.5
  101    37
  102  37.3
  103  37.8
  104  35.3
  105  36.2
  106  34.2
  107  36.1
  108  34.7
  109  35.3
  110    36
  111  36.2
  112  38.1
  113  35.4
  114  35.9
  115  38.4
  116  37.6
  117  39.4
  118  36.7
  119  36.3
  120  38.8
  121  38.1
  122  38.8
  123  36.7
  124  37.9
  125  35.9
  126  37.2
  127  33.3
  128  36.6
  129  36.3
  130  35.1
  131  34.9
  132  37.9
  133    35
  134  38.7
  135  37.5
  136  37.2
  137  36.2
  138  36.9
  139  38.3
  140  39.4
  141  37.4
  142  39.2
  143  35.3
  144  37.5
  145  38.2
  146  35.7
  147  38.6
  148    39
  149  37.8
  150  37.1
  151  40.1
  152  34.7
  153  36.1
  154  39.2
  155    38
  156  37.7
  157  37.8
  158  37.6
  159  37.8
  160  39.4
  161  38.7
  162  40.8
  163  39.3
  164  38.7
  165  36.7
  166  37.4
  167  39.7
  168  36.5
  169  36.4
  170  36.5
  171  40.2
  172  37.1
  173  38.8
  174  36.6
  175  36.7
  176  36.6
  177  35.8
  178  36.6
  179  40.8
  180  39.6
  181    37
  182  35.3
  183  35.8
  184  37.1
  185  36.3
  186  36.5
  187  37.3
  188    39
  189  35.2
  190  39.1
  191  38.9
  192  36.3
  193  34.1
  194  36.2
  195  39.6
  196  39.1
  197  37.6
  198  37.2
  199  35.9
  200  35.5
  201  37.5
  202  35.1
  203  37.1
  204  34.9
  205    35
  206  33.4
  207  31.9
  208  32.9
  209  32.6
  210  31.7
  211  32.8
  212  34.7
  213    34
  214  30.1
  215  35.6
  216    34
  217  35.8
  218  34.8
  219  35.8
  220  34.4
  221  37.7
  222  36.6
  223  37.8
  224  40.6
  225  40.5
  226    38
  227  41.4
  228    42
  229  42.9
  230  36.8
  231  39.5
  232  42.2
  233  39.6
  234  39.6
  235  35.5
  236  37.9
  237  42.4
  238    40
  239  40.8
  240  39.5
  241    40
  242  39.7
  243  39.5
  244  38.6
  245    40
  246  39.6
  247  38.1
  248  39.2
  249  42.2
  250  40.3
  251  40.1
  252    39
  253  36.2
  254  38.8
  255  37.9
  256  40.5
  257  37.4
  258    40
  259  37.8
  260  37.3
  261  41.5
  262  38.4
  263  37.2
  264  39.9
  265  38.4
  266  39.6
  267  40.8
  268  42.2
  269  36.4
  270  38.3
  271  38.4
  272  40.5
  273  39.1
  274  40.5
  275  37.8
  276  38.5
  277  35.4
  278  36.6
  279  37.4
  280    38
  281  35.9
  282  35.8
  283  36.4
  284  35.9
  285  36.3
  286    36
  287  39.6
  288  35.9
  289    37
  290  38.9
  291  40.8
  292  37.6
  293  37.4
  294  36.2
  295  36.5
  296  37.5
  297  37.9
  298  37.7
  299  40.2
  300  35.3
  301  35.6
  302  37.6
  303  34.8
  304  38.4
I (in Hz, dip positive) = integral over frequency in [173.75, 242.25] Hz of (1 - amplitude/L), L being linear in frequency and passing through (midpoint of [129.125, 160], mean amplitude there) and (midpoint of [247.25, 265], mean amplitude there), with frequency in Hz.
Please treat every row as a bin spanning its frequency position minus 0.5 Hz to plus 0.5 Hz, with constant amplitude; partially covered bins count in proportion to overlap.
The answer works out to 2.29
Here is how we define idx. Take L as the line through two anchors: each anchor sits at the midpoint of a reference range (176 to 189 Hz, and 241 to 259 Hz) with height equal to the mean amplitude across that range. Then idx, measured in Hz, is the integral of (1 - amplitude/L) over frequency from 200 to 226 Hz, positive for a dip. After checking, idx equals 2.0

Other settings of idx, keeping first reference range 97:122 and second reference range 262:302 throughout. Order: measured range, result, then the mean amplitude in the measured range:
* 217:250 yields -1.47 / 39.1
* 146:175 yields -0.82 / 37.9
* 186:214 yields 1.18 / 35.6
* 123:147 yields -0.11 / 36.9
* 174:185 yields -0.01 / 37.1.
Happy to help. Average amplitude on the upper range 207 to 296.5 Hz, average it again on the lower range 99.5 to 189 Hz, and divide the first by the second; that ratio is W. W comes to 1.0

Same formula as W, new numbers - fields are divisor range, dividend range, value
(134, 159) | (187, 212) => 0.95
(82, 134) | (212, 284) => 1.06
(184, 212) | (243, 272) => 1.09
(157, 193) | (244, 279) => 1.03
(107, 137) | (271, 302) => 1.02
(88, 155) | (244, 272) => 1.07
